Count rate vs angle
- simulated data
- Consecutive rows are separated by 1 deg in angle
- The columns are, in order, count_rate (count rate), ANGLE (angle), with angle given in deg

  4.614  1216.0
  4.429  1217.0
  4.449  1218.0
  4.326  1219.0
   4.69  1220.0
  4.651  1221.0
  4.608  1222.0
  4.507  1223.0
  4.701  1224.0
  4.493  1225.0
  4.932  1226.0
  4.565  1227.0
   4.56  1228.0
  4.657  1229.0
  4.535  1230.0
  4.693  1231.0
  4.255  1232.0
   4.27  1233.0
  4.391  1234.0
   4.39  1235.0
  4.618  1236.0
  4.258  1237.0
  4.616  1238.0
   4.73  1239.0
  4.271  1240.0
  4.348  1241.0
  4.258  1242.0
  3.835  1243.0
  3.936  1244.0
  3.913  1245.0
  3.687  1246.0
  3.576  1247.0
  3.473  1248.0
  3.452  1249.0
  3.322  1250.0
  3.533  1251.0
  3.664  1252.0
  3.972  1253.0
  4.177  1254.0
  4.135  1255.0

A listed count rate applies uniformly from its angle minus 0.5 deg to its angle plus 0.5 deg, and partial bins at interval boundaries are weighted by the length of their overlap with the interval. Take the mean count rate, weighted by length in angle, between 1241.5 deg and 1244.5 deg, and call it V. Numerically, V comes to 4.01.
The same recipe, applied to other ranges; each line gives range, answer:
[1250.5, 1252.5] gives 3.6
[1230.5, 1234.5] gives 4.4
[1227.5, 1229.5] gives 4.61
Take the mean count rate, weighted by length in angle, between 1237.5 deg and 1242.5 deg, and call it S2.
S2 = 4.44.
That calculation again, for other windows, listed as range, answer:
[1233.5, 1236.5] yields 4.47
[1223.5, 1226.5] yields 4.71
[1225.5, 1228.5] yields 4.69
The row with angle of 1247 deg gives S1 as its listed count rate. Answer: 3.576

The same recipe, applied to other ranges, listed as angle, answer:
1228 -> 4.56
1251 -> 3.533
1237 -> 4.258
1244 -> 3.936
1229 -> 4.657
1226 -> 4.932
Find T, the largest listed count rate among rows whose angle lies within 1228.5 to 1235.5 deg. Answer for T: 4.693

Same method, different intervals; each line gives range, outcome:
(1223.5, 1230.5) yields 4.932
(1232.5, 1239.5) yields 4.73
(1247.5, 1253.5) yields 3.972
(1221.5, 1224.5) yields 4.701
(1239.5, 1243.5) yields 4.348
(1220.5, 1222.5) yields 4.651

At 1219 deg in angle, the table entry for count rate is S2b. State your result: 4.326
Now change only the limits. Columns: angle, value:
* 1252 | 3.664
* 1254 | 4.177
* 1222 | 4.608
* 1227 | 4.565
